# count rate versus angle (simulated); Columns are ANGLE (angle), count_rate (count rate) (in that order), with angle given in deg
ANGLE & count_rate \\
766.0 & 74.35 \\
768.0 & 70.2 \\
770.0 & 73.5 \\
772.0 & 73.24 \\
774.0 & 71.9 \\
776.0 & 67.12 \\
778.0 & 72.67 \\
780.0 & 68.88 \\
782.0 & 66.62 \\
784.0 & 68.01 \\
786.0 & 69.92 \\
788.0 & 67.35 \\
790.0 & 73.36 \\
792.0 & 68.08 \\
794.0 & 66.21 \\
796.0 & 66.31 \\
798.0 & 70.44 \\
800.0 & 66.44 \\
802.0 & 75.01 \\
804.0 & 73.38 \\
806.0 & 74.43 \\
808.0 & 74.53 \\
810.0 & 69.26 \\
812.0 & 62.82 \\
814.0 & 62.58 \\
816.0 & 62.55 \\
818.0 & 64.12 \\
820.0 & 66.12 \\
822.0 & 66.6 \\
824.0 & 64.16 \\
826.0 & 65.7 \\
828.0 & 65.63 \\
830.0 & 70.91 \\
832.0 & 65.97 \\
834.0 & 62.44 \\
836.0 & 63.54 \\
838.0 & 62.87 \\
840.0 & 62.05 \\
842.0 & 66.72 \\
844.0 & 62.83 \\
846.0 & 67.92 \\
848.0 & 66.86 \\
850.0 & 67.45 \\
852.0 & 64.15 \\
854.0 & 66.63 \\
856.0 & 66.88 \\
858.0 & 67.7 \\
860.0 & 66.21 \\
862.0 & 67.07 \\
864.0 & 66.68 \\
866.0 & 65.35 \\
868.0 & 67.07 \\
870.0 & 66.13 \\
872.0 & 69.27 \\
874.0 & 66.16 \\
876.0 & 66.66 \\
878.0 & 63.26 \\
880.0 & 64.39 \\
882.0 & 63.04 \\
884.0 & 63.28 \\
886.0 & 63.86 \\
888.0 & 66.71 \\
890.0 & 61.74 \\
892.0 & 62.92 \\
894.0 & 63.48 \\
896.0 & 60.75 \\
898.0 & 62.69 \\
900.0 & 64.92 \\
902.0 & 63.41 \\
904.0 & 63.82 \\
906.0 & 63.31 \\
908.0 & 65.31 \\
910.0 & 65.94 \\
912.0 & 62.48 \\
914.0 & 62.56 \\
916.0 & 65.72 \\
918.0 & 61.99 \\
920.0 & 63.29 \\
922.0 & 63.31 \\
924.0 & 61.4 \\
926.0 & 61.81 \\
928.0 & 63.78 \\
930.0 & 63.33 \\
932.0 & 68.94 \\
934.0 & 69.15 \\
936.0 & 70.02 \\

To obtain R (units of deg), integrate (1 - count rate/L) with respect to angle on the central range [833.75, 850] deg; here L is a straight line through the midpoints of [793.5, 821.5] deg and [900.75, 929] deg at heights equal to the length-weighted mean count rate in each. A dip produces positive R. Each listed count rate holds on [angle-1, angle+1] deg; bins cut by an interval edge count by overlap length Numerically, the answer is 0.5 deg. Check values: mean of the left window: 68.2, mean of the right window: 63.5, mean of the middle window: 64.7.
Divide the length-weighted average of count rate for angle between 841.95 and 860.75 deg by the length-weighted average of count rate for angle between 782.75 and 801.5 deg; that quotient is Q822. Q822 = 0.97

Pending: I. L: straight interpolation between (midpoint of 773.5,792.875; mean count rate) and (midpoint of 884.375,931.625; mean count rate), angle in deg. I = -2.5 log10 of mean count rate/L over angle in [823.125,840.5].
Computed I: 0.036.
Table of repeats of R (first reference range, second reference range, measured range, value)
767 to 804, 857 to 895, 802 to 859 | 0.9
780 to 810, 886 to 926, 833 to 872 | 0.5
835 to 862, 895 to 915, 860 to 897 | -0.2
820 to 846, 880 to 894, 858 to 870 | -0.4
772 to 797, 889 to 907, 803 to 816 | -0.2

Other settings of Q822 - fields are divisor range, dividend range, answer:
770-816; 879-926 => 0.91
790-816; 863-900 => 0.94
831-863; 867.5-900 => 0.98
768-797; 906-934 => 0.92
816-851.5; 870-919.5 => 0.98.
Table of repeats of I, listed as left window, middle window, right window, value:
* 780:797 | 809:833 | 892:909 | 0.02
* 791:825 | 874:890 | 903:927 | 0.01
